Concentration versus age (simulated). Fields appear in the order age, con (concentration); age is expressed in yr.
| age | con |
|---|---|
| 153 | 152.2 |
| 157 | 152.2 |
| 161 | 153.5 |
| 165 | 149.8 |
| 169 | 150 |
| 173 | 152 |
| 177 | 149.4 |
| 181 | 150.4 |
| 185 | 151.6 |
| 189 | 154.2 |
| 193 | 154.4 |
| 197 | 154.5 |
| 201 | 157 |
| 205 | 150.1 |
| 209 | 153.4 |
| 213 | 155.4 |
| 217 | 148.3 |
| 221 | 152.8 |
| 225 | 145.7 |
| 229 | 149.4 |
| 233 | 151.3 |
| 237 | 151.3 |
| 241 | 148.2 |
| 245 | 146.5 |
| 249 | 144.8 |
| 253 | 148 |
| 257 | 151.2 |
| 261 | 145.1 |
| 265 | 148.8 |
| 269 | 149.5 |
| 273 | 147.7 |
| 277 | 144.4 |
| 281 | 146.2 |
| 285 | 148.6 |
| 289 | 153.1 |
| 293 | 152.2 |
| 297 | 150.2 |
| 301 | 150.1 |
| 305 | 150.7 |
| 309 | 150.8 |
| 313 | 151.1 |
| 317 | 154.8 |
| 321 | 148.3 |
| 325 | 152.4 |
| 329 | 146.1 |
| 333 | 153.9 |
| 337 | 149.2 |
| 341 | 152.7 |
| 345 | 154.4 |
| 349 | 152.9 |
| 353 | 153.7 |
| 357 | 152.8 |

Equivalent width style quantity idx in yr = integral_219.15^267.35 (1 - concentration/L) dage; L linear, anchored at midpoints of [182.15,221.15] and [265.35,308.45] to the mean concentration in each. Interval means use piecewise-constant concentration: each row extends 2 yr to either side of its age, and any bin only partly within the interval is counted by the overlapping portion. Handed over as 0.9 yr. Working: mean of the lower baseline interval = 153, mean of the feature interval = 149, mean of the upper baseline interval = 149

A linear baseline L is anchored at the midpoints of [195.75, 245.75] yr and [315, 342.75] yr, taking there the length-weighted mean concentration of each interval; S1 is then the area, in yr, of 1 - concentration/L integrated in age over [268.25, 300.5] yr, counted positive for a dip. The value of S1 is 0.4 yr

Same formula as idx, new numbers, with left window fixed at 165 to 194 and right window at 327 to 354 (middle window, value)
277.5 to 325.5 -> 0.4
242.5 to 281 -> 1.1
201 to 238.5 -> 0.1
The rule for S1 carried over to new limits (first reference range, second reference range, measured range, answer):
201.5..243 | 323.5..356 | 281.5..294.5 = 0.1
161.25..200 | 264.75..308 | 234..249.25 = 0.2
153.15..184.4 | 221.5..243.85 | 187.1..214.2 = -0.7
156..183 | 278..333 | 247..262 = 0.3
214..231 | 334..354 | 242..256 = 0.3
